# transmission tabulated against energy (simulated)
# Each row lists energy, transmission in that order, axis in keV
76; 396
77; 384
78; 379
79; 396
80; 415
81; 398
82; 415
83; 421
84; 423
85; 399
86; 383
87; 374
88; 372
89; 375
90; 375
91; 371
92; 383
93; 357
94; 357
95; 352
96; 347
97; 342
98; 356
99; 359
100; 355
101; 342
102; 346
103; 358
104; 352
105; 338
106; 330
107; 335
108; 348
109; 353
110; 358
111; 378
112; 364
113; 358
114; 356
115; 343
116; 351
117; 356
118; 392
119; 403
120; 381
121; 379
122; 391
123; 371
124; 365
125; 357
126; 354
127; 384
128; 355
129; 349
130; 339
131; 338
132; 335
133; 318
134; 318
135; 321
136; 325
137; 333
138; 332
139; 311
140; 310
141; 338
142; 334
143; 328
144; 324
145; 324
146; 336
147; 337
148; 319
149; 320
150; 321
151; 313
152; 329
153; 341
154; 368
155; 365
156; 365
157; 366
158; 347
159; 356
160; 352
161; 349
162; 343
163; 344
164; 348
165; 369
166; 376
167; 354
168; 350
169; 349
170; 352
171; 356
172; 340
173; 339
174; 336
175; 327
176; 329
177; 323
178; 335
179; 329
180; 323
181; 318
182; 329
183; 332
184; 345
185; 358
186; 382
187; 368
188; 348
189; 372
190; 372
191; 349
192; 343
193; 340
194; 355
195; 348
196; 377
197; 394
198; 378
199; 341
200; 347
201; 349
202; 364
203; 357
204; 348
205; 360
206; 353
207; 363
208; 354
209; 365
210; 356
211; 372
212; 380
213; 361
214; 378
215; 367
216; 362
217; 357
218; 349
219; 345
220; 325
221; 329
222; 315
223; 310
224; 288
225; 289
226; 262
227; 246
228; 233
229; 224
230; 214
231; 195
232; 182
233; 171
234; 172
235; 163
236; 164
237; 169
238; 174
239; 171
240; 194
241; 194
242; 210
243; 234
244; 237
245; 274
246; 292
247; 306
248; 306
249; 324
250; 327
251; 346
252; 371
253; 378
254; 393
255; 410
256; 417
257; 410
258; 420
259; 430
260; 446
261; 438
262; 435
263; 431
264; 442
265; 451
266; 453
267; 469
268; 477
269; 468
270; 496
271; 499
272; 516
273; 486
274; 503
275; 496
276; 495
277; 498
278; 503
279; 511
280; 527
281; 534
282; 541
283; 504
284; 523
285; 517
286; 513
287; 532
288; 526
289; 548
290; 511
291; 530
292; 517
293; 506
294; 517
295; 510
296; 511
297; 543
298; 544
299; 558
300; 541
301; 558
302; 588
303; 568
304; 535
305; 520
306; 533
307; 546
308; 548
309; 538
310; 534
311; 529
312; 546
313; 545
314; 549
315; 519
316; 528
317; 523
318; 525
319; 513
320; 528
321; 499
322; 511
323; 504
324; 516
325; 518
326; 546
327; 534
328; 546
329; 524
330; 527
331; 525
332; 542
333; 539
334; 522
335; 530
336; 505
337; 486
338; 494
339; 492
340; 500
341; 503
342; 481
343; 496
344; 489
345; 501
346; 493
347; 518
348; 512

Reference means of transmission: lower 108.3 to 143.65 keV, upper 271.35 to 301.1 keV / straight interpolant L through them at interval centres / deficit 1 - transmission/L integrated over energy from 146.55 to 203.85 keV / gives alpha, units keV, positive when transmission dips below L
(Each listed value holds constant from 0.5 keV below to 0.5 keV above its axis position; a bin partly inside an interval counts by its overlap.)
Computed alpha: 7.7 keV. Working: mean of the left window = 351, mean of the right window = 520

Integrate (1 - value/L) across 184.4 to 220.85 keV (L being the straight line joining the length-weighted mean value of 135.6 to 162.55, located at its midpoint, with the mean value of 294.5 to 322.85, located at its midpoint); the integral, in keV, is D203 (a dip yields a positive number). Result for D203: 3.9 keV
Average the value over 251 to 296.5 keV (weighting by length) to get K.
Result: 479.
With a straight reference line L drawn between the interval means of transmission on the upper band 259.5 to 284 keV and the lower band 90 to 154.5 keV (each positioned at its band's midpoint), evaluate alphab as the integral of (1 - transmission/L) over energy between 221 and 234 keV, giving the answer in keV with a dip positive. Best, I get 5.83 keV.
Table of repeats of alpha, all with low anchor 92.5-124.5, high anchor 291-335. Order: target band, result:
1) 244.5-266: 4.4 keV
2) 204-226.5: 5.3 keV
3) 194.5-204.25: 1.7 keV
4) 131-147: 2.4 keV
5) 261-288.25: 0.4 keV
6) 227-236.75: 5.7 keV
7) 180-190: 1.7 keV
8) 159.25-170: 1.4 keV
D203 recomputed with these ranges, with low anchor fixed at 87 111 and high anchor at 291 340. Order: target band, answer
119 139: 1.5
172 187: 3.0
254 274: 1.5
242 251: 3.6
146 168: 3.0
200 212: 2.2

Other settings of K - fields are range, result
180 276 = 343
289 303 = 535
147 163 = 343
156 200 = 350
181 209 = 356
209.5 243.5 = 266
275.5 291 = 519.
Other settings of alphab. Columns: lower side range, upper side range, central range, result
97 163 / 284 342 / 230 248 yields 9.7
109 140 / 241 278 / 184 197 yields 0.6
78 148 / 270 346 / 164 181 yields 2.7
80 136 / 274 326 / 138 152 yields 2.5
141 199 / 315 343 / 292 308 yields -1.7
